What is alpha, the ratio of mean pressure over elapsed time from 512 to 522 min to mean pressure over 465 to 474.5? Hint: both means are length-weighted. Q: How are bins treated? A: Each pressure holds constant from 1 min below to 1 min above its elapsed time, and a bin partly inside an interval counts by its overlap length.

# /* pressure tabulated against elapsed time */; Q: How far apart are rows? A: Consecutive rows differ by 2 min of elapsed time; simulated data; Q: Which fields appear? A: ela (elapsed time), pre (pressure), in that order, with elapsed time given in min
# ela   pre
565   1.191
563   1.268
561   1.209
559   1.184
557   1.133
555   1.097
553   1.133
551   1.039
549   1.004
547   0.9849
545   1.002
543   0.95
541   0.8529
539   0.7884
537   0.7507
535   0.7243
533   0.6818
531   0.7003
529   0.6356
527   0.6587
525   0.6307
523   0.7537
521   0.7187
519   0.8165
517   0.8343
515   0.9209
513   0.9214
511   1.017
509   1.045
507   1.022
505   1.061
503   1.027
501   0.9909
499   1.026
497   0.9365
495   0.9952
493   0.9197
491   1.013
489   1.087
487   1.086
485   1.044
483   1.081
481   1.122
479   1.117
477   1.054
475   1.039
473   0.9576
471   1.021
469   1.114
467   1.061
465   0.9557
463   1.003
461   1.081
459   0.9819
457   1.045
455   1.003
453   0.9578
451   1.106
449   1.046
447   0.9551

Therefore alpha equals 0.82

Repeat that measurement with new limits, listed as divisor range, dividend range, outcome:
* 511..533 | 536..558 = 1.27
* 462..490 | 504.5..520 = 0.90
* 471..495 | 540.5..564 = 1.03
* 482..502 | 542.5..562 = 1.06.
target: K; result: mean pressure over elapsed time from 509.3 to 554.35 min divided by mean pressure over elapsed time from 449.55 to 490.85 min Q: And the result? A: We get 0.8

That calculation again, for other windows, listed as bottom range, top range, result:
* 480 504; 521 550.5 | 0.77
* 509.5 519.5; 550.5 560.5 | 1.23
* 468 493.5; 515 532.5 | 0.69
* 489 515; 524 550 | 0.80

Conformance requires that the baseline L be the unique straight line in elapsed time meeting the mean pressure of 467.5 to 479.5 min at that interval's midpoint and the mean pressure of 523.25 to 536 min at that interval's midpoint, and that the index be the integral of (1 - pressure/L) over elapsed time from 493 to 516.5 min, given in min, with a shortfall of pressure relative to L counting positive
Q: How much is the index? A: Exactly -4.2 min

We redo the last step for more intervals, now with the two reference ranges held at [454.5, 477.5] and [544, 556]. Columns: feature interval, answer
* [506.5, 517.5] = 0.8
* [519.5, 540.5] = 6.6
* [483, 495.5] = 0.0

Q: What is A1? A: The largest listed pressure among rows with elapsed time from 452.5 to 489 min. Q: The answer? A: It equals 1.122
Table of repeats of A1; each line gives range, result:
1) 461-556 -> 1.133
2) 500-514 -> 1.061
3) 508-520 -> 1.045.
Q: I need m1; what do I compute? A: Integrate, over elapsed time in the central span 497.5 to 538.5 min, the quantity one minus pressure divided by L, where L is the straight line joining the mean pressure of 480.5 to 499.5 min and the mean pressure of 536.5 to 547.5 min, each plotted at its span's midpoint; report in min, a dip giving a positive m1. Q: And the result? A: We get 4.7 min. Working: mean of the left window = 1.03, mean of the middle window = 0.847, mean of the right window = 0.89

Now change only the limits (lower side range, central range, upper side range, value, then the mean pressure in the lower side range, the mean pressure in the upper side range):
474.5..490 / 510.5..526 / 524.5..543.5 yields 0.4 min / 1.08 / 0.735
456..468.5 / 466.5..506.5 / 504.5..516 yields -1.1 min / 1.02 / 0.995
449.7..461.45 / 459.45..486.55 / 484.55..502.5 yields -0.8 min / 1.03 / 1.01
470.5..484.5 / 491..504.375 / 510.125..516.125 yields 0.1 min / 1.06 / 0.949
